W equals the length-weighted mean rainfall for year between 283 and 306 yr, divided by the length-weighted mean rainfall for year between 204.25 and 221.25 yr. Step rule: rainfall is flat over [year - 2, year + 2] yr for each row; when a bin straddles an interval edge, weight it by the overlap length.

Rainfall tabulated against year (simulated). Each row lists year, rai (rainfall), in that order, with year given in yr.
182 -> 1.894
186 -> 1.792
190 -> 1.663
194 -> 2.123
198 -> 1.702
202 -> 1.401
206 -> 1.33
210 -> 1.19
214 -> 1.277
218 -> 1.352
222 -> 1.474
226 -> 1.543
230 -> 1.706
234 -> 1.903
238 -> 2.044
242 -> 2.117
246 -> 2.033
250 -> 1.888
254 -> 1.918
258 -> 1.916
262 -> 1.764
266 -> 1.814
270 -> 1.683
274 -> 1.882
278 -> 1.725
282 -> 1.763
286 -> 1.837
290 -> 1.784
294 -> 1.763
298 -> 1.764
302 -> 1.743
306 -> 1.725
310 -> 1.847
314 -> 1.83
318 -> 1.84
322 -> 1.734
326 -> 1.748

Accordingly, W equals 1.36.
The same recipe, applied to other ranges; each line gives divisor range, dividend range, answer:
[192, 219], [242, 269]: 1.28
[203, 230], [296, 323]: 1.29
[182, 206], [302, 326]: 1.04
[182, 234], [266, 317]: 1.13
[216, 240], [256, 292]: 1.08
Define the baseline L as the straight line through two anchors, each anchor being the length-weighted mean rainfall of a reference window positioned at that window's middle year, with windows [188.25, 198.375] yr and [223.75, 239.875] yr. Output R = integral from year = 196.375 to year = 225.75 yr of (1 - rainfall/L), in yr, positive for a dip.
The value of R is 6.9 yr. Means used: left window 1.85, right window 1.79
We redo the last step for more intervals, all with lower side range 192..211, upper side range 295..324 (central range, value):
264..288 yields -1.0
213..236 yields 0.9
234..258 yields -4.8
